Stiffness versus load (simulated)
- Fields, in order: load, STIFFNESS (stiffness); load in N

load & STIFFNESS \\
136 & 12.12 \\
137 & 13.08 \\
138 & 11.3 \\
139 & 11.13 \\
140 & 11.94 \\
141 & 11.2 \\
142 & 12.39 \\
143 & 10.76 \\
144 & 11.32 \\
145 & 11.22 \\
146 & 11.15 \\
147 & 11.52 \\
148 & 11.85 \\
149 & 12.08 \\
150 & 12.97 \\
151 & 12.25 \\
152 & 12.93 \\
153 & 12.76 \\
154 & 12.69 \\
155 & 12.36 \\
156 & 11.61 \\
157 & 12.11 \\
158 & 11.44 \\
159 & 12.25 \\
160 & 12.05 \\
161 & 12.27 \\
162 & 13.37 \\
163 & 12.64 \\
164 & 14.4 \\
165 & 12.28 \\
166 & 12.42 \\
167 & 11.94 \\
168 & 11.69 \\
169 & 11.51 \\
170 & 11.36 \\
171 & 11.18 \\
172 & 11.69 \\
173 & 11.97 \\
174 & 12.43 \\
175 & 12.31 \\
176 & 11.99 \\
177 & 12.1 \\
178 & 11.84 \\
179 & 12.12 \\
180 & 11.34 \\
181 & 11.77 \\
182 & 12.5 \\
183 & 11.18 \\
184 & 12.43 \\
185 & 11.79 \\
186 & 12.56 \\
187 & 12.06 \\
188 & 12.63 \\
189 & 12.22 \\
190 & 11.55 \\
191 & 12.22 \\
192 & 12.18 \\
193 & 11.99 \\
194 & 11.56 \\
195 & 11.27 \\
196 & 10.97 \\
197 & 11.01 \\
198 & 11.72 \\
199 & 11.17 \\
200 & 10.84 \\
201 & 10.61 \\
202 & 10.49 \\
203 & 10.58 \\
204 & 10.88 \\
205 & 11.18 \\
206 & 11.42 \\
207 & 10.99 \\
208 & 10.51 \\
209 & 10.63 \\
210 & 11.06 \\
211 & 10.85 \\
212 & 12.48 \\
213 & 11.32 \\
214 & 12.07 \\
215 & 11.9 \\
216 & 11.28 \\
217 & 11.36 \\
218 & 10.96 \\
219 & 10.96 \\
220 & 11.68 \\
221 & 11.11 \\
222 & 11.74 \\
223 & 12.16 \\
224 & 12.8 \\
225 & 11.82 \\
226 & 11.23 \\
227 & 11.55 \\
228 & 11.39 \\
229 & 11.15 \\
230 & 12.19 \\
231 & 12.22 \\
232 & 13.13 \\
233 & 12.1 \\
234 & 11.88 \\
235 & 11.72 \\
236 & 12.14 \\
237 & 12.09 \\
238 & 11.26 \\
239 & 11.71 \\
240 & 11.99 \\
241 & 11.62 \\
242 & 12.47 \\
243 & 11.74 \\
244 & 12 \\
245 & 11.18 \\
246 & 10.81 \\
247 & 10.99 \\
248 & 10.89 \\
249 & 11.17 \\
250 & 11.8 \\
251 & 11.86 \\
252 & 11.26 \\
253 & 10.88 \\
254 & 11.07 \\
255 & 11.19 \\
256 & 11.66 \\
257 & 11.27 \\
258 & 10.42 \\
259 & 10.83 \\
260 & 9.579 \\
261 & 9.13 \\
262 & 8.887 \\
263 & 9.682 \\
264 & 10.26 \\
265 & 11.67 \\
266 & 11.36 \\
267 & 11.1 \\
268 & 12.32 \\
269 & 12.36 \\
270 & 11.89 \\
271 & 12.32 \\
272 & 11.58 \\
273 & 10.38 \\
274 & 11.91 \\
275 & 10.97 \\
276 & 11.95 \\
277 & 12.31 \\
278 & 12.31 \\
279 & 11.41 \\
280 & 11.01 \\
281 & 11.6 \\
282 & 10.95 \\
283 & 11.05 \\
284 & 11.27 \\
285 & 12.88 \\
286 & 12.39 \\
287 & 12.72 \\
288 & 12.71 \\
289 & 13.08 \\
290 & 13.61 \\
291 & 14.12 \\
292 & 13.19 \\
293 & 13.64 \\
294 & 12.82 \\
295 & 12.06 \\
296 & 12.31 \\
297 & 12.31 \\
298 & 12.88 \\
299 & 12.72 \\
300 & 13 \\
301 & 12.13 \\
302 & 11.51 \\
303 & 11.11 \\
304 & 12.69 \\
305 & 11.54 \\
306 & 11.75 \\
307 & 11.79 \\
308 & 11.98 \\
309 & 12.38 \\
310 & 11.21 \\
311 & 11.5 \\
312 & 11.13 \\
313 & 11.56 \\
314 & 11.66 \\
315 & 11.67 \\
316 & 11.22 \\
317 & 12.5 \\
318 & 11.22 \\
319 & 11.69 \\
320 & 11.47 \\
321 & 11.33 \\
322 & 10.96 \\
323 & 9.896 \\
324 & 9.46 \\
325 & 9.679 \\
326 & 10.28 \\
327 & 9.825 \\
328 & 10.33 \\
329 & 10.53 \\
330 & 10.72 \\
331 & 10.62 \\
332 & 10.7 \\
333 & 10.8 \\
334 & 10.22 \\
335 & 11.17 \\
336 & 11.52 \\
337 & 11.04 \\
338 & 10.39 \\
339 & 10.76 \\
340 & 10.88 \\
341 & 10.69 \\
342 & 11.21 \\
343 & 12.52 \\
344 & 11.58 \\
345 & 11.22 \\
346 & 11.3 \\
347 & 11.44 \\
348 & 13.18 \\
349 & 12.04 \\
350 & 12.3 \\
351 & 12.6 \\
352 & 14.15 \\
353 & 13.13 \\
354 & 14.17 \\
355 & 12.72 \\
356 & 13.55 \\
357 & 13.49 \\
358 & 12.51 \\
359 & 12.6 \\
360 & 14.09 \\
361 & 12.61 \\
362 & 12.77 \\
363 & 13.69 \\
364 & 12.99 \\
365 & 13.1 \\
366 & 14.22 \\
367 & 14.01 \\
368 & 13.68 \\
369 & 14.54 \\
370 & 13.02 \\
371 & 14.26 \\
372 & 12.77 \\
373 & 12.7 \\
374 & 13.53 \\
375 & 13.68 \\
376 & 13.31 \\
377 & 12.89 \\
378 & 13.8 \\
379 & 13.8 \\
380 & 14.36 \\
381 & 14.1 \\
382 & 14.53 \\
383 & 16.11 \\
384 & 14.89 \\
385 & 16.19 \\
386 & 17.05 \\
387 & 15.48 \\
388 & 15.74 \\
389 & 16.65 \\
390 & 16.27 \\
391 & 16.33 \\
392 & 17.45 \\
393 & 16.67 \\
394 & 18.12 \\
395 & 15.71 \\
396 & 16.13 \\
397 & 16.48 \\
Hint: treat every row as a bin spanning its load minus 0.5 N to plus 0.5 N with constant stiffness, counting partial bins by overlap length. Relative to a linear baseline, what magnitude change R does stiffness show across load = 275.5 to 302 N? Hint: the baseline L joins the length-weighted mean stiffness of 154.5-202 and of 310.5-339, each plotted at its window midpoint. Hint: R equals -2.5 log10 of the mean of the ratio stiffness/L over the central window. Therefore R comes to -0.11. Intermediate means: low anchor 11.9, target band 12.4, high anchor 10.9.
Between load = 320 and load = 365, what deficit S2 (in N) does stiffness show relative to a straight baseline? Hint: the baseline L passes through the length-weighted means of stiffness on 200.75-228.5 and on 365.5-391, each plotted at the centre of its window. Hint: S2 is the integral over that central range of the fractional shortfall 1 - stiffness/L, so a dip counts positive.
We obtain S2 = 7.0 N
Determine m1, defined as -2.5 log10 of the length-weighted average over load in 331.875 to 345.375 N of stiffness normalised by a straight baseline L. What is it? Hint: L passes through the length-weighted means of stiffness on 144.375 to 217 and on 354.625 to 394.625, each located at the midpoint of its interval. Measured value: 0.25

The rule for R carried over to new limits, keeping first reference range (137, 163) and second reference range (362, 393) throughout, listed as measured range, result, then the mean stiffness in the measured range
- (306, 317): 0.18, 11.7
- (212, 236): 0.09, 11.8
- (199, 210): 0.16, 10.8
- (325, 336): 0.31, 10.5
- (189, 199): 0.08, 11.6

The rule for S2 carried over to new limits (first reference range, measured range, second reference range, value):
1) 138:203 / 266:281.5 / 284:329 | 0.22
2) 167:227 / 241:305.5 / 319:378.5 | 0.87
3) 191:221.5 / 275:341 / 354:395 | 7.57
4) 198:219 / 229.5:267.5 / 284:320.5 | 0.96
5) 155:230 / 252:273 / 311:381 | 1.64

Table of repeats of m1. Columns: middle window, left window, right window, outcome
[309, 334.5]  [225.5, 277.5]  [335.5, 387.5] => 0.15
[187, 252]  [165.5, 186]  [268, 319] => 0.04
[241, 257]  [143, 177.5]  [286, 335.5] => 0.04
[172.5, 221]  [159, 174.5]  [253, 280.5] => 0.03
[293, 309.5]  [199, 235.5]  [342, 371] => 0.01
